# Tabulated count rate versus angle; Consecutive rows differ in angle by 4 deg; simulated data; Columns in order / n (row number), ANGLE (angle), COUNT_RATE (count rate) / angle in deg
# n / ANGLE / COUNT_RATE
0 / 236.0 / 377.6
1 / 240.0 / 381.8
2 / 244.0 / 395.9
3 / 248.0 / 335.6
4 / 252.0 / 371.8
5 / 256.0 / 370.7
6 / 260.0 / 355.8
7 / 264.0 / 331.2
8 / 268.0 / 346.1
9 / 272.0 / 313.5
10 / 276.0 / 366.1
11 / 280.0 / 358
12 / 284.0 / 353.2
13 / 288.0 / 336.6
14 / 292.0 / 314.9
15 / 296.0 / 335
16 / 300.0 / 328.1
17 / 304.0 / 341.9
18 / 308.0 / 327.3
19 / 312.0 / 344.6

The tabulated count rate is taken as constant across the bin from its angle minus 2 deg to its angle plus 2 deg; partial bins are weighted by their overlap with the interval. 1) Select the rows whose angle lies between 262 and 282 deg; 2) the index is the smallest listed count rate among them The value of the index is 313.5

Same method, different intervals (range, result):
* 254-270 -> 331.2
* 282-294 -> 314.9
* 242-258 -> 335.6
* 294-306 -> 328.1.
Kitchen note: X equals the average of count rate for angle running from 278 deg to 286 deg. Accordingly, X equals 356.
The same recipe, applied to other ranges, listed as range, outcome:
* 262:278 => 339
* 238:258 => 371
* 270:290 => 345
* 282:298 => 335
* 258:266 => 344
